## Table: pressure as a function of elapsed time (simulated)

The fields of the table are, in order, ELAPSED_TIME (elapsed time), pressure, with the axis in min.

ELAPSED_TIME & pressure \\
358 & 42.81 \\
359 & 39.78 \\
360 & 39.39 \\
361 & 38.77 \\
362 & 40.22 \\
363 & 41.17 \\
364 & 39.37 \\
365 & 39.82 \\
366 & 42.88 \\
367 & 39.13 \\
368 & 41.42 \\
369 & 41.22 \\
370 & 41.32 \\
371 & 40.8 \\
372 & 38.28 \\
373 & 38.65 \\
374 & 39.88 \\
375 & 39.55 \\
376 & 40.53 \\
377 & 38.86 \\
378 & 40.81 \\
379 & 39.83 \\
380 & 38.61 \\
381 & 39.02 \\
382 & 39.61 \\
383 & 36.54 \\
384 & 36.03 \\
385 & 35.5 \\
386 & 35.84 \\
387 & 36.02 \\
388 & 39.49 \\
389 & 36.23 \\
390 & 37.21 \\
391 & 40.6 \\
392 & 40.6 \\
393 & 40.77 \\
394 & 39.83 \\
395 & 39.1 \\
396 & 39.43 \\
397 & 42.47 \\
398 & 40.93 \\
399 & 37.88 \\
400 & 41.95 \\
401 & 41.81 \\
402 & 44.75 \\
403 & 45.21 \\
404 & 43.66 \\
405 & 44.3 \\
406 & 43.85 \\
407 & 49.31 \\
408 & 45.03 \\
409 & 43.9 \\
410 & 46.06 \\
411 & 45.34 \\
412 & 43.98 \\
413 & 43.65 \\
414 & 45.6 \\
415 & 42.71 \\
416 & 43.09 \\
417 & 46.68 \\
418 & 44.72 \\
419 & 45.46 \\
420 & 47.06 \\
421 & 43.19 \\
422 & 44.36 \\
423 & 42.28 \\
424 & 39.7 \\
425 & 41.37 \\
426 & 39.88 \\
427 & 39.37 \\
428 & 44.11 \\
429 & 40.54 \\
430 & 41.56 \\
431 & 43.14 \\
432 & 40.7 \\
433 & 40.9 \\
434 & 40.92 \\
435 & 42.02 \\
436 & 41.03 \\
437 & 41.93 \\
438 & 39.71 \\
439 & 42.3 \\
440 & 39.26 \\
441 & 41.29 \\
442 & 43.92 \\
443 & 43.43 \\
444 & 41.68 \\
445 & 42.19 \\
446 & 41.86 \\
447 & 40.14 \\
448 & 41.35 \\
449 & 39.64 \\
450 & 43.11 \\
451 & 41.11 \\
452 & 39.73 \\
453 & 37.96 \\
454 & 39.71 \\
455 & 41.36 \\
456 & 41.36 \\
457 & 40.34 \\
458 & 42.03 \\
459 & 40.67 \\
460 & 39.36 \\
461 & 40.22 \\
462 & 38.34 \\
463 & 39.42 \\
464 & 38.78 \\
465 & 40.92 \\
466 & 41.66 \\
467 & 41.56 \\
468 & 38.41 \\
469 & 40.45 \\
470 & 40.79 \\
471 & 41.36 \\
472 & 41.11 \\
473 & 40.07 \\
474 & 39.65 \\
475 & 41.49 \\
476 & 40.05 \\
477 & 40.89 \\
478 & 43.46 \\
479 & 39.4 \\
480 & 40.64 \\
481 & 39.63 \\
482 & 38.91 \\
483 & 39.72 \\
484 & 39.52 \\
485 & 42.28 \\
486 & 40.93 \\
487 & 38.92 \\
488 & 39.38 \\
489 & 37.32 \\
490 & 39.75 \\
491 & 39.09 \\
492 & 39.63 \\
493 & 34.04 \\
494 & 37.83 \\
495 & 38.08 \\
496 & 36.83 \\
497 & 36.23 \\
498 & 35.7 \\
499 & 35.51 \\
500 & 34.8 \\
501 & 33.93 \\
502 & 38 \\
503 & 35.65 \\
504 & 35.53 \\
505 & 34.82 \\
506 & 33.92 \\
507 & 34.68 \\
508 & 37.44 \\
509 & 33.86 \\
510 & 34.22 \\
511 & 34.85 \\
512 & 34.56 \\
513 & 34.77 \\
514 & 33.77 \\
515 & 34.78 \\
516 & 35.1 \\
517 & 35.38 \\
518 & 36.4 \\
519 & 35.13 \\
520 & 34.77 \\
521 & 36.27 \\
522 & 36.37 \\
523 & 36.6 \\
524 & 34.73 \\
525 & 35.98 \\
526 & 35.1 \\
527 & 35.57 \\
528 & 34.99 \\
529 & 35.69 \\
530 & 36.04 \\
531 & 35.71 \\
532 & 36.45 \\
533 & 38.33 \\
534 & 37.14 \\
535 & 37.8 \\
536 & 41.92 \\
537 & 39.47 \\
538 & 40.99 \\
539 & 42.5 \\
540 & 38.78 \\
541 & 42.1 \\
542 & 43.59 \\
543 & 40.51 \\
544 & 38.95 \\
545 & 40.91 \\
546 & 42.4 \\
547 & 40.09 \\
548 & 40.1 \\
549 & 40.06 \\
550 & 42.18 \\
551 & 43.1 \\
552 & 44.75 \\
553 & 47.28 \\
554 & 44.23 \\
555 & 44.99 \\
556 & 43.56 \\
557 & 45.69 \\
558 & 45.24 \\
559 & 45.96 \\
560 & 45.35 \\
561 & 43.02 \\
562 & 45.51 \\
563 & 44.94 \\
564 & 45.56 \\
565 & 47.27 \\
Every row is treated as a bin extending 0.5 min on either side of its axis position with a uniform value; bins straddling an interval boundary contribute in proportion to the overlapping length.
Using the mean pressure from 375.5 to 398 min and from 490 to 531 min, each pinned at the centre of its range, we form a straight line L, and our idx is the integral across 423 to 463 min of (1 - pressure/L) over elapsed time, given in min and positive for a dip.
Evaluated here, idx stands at -3.84 min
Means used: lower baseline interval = 38.8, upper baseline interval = 35.7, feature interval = 41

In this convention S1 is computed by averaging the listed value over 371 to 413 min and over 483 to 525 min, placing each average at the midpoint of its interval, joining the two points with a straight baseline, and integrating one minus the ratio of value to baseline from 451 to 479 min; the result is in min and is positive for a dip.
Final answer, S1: -1.9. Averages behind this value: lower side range 40.7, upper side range 36.4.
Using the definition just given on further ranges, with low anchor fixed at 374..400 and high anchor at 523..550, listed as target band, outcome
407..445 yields -3.87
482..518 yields 1.99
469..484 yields -0.65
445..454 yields -0.42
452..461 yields -0.34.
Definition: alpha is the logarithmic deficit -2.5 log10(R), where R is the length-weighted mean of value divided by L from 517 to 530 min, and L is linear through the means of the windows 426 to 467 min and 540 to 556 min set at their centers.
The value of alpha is 0.18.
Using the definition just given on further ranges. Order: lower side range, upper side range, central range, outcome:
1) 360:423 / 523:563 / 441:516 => 0.06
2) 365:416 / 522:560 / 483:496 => 0.05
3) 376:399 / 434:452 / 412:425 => -0.09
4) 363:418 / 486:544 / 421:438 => -0.05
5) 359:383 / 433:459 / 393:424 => -0.08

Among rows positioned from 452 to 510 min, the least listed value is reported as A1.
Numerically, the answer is 33.86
